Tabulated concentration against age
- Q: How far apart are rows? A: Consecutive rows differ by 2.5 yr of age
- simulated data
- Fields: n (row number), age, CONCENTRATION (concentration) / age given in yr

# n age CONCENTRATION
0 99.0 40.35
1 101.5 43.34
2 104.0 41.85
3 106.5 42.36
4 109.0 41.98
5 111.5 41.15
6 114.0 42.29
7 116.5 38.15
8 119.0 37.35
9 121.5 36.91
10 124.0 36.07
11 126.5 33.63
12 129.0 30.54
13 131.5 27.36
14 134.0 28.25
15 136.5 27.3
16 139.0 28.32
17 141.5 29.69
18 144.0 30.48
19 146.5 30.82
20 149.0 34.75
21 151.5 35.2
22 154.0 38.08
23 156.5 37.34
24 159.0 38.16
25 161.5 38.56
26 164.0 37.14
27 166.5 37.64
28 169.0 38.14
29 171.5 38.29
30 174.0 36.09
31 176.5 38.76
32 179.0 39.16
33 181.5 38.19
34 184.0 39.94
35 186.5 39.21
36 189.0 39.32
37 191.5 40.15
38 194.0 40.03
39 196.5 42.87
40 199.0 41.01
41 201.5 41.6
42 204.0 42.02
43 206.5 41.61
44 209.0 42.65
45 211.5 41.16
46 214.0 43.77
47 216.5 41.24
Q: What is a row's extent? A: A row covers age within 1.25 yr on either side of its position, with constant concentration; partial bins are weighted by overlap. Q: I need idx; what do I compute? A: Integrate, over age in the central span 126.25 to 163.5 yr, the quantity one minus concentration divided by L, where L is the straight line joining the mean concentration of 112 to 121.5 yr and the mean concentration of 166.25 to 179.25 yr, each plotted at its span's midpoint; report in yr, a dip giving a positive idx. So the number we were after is 5.7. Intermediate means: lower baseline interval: 39.1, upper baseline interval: 38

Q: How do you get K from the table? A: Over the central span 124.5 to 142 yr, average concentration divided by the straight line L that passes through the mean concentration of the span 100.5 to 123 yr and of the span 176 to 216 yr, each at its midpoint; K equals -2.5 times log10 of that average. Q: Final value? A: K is 0.34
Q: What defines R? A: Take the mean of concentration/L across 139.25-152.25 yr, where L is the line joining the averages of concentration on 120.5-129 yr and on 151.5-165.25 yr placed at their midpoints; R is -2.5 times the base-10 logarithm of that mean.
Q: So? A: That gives 0.15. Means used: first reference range 34.8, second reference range 37.6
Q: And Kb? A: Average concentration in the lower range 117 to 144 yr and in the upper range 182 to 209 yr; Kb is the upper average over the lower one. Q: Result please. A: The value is 1.3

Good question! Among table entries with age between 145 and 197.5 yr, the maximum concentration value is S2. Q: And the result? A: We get 42.87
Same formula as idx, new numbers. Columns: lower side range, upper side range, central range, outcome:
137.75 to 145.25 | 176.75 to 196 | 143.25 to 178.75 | -2.9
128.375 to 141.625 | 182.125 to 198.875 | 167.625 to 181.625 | -0.5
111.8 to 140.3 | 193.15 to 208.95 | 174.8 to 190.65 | 0.3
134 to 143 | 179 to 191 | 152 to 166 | -1.9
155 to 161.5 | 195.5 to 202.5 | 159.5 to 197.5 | 0.9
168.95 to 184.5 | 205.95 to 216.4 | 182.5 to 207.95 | -0.2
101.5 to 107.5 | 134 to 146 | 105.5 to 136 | 0.3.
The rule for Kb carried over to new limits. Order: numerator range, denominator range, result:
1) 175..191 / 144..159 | 1.11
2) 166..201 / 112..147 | 1.19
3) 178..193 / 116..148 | 1.24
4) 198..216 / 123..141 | 1.39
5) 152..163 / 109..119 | 0.94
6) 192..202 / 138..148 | 1.38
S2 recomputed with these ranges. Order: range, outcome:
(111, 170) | 42.29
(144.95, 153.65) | 35.2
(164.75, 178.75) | 38.76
